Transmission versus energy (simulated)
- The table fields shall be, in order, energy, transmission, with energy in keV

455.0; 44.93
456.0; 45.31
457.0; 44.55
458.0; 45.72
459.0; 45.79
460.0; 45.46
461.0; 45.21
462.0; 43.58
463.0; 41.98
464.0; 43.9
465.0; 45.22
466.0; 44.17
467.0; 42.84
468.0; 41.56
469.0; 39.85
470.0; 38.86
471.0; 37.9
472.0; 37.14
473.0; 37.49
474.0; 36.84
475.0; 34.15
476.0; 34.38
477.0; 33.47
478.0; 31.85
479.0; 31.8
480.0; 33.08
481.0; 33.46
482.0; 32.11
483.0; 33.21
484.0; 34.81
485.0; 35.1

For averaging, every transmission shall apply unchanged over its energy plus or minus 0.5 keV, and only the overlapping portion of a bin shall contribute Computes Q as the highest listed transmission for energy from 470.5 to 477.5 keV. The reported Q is 37.9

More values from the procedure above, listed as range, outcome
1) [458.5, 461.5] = 45.79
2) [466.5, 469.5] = 42.84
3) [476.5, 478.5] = 33.47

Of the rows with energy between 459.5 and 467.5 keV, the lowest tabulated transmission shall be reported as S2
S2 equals 41.98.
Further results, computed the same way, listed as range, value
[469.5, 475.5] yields 34.15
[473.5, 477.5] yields 33.47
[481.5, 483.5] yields 32.11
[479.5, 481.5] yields 33.08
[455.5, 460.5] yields 44.55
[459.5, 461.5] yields 45.21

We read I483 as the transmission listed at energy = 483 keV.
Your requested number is 33.21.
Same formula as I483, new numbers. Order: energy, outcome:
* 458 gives 45.72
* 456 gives 45.31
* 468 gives 41.56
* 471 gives 37.9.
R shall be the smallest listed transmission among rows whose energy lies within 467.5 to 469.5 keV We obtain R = 39.85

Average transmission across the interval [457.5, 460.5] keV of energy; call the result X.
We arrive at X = 45.7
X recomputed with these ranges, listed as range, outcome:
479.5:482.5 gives 32.9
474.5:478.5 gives 33.5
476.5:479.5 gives 32.4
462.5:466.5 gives 43.8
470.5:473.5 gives 37.5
